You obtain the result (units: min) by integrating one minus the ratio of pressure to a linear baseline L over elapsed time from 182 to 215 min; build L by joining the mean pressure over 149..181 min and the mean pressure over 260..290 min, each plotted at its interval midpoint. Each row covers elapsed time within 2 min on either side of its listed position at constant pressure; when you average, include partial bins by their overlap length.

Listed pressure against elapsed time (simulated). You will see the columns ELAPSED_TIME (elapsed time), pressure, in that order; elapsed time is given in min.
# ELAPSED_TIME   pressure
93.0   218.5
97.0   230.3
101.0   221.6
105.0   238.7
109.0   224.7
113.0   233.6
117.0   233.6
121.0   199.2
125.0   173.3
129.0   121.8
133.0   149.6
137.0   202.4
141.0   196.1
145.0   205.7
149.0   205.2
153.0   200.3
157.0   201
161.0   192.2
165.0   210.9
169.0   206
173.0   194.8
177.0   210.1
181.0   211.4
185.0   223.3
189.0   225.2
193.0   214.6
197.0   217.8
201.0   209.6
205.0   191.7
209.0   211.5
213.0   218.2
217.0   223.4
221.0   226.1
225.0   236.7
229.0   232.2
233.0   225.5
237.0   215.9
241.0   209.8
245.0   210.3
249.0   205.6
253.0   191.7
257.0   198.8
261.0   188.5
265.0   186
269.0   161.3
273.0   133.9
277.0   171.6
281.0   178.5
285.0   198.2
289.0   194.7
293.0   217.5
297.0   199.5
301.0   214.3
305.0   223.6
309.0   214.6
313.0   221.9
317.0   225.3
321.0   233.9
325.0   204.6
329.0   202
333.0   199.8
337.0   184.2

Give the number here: -3.3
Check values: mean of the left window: 203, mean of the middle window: 214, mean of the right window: 176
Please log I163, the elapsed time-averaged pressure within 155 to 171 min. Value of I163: 203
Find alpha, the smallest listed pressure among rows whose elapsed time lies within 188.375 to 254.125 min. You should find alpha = 191.7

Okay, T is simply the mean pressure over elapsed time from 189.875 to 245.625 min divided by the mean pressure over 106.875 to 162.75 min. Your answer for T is 1.1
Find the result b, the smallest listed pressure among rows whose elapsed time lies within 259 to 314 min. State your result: 133.9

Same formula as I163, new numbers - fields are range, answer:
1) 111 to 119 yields 234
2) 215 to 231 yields 230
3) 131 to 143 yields 183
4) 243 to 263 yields 199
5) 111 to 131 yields 192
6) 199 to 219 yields 211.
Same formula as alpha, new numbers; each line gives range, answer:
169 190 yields 194.8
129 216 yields 121.8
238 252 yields 205.6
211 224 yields 218.2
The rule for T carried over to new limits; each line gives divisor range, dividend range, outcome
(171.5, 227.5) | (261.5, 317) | 0.90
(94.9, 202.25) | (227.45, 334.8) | 0.98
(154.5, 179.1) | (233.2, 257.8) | 1.02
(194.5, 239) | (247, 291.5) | 0.84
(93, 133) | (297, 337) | 1.03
